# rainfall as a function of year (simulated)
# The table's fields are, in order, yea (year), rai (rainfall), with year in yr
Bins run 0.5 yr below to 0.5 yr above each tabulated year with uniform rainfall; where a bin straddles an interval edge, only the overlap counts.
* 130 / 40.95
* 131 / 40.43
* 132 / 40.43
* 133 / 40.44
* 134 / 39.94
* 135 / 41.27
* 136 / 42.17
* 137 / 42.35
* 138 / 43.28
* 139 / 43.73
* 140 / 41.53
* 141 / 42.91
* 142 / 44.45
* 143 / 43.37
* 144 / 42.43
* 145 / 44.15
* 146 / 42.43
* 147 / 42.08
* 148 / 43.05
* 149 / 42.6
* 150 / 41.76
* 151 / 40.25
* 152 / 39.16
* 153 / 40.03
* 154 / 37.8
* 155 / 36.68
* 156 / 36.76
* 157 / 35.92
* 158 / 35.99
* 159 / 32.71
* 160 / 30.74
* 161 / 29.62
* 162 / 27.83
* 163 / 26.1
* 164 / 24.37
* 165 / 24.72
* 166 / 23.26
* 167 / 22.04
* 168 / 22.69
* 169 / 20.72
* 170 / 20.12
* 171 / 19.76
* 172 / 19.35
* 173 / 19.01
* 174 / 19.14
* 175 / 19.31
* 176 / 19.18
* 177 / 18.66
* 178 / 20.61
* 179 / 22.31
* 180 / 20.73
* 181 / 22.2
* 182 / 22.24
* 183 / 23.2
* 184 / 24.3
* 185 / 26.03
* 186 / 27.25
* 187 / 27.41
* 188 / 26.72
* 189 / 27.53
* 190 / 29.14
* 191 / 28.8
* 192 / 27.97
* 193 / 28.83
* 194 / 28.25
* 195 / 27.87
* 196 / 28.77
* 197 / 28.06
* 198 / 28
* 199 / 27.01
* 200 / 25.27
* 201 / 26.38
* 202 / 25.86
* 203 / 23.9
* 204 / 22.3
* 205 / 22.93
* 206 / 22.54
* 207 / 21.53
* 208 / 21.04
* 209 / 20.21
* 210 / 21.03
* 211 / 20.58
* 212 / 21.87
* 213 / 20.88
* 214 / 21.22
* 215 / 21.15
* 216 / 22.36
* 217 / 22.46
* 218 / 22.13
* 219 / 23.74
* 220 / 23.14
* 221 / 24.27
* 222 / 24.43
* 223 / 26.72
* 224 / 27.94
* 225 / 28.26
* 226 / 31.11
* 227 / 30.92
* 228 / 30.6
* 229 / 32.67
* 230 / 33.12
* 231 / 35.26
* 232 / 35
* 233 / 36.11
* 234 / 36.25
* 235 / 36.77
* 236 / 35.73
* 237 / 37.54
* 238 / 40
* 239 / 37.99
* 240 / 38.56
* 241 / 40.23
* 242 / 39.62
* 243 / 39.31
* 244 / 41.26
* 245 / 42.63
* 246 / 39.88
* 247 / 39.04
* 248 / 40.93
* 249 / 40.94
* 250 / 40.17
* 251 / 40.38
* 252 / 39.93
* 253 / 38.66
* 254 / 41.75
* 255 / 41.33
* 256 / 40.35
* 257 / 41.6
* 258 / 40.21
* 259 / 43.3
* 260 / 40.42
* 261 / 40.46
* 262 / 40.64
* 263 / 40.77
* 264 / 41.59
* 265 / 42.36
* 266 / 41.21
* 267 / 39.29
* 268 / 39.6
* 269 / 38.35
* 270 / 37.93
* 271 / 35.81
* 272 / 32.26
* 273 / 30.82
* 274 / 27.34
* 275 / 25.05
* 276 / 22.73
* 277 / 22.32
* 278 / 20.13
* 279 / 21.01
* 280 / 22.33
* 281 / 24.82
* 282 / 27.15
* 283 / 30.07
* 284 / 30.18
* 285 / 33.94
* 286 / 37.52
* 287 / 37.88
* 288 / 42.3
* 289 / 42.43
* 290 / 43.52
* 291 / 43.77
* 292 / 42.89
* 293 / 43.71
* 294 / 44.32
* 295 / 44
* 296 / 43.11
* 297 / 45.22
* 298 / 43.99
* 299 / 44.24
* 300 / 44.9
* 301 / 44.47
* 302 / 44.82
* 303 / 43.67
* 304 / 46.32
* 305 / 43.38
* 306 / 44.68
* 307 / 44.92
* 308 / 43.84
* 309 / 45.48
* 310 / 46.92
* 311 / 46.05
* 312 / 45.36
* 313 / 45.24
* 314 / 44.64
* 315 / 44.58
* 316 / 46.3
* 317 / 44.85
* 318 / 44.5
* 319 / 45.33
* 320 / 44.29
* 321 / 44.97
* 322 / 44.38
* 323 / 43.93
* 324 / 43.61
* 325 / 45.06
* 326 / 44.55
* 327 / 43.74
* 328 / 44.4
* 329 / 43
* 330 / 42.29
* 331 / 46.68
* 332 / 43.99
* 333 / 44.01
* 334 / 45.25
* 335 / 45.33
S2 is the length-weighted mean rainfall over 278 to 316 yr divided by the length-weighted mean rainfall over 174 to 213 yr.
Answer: 1.67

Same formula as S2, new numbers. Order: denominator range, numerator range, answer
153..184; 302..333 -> 1.76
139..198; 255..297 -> 1.21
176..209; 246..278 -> 1.50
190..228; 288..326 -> 1.78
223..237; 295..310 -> 1.35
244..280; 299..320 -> 1.22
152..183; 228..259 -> 1.50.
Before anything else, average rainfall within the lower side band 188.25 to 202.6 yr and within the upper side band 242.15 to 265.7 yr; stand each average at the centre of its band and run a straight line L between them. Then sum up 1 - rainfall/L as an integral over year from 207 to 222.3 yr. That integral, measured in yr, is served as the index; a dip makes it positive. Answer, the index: 4.8 yr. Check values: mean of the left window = 27.7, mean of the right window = 40.8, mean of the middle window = 22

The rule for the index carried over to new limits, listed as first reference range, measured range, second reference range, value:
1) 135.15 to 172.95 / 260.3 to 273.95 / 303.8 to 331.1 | 1.1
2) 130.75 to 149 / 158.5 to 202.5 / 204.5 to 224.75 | 9.0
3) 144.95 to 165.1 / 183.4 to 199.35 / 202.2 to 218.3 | -0.6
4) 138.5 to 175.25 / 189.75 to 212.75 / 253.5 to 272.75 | 6.9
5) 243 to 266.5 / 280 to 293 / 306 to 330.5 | 2.0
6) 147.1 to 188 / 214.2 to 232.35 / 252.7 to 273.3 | 3.9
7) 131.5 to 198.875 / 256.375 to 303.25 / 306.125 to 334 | 4.5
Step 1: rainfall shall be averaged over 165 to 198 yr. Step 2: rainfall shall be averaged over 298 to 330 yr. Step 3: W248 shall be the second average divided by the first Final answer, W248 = 1.87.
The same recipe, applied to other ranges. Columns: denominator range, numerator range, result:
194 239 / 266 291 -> 1.18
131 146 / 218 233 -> 0.69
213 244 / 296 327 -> 1.44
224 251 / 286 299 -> 1.17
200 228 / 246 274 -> 1.65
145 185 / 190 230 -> 0.89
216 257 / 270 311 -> 1.08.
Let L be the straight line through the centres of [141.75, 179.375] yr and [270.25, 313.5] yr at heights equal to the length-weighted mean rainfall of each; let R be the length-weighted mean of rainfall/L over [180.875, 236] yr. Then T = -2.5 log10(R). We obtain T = 0.25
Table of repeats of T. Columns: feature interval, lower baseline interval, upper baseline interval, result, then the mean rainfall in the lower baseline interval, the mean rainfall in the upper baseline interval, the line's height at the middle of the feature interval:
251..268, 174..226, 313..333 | -0.20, 24.2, 44.5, 34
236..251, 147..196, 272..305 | -0.20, 27.9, 36.3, 33.1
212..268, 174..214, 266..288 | -0.24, 24.2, 30.8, 27.9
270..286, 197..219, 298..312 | 0.36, 23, 44.9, 38.8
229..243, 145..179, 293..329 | 0.00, 29.6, 44.7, 37.1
